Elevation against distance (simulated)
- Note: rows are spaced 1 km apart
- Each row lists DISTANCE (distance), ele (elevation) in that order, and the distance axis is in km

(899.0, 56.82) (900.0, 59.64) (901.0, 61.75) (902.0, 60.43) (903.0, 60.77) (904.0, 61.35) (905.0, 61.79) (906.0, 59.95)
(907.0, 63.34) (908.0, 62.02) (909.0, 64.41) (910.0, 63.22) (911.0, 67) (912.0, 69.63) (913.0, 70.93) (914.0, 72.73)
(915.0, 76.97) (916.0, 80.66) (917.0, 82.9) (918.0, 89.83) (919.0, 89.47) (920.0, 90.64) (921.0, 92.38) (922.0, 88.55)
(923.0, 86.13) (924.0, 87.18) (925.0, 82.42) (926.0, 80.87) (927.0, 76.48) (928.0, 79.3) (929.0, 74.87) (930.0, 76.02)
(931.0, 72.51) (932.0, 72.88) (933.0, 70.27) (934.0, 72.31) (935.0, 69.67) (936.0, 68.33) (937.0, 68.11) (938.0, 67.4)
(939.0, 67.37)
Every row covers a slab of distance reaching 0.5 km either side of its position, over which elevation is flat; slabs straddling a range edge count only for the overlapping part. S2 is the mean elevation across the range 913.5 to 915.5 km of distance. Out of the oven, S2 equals 74.8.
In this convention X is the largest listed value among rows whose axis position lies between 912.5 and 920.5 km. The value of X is 90.64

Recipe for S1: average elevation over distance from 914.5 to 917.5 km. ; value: 80.2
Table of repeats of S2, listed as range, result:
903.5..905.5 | 61.6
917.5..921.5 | 90.6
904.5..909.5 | 62.3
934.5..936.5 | 69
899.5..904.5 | 60.8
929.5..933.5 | 72.9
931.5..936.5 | 70.7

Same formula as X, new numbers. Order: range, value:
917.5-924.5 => 92.38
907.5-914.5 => 72.73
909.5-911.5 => 67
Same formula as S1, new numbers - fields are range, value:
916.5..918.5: 86.4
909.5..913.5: 67.7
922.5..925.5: 85.2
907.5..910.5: 63.2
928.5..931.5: 74.5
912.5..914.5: 71.8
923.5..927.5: 81.7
